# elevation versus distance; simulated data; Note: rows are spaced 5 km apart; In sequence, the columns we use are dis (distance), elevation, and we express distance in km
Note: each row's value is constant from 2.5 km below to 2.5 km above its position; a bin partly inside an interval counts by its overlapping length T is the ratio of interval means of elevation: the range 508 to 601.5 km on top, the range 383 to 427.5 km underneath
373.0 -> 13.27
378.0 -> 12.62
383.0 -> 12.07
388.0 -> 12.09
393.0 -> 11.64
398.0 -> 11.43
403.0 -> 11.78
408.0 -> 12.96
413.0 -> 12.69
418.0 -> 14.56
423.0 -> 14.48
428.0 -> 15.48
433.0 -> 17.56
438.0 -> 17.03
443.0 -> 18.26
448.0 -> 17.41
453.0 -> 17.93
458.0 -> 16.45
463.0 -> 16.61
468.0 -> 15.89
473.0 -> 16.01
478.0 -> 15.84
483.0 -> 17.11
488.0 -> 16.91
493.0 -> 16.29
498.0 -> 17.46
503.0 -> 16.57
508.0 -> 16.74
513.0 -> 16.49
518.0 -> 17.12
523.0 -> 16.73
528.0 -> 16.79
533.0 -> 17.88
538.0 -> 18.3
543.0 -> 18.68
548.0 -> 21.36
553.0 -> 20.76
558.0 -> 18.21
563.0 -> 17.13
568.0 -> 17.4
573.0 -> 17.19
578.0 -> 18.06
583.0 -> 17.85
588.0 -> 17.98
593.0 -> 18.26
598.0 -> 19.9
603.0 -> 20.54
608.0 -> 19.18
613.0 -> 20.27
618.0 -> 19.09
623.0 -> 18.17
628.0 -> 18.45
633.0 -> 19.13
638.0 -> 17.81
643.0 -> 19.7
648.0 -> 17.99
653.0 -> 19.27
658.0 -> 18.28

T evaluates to 1.4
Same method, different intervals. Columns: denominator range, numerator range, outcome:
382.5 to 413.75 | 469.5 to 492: 1.36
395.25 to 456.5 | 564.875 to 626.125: 1.23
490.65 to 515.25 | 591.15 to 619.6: 1.17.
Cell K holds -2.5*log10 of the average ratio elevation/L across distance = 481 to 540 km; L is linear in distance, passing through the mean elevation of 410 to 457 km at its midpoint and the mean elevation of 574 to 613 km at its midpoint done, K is 0.03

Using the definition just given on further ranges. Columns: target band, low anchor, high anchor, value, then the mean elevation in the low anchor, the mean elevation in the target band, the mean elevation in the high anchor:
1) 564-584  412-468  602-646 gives 0.05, 16.3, 17.6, 19.1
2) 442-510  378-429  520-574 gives -0.09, 12.8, 16.8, 18.2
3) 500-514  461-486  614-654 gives 0.01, 16.3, 16.6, 18.7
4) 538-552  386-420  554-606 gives -0.15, 12.4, 19.8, 18.3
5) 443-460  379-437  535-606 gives -0.18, 13.4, 17.4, 18.7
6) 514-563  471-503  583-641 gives -0.04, 16.6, 18.3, 18.9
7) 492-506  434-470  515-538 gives 0.02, 17.1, 16.8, 17.2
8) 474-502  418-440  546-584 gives 0.02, 15.9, 16.7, 18.5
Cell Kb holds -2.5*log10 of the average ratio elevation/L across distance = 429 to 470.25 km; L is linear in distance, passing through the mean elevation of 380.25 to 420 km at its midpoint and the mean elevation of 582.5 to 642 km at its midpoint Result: -0.23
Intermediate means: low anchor 12.4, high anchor 18.9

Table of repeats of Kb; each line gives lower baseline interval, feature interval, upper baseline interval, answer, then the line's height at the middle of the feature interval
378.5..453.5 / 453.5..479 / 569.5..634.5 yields -0.05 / 15.5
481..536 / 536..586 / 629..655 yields -0.05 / 17.6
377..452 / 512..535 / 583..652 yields -0.02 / 16.8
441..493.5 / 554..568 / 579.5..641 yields 0.01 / 18.2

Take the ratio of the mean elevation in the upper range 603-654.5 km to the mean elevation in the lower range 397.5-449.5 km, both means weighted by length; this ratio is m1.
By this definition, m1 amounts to 1.3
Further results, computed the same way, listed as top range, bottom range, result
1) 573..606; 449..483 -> 1.13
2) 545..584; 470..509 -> 1.12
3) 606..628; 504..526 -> 1.14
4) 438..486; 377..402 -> 1.41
